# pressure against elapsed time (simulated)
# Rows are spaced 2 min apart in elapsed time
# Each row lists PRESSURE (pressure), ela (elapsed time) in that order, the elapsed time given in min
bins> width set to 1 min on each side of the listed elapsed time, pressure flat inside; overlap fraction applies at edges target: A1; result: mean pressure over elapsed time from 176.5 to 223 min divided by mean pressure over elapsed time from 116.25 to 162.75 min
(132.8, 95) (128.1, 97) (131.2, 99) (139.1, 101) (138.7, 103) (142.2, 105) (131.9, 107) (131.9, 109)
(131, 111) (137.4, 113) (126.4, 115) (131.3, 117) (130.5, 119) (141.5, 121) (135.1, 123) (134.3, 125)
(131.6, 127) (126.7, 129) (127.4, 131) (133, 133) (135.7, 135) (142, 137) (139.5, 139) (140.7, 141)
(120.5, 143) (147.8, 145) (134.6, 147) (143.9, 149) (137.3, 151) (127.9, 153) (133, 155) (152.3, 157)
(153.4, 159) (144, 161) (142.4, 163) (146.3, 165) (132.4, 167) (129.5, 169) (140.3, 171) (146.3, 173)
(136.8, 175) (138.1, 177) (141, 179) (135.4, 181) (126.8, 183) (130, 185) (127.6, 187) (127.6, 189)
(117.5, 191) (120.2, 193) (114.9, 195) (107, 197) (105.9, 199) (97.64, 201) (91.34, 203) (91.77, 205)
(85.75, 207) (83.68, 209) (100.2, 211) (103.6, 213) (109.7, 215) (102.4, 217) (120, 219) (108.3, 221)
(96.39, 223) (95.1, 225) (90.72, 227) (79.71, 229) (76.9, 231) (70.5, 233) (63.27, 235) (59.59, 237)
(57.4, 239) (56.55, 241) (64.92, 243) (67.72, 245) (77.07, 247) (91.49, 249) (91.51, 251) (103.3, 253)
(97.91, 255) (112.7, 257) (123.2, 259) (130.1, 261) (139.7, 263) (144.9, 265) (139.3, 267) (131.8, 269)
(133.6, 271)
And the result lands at 0.82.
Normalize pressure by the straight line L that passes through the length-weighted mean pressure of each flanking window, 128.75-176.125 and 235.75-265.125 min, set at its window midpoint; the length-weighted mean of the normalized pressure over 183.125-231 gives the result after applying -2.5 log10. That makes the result 0.09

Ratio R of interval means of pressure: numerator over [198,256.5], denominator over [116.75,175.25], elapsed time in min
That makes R 0.64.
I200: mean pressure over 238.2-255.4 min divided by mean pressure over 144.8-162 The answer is 0.55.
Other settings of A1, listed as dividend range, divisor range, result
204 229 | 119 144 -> 0.73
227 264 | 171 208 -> 0.73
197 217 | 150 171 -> 0.70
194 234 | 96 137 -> 0.72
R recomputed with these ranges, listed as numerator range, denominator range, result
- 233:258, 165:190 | 0.58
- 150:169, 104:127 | 1.05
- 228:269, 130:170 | 0.68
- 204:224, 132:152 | 0.73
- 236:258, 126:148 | 0.59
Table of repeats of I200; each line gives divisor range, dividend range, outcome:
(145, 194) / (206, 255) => 0.63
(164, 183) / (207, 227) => 0.73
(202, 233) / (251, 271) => 1.30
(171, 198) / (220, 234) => 0.68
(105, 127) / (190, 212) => 0.76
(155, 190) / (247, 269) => 0.84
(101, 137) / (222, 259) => 0.61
